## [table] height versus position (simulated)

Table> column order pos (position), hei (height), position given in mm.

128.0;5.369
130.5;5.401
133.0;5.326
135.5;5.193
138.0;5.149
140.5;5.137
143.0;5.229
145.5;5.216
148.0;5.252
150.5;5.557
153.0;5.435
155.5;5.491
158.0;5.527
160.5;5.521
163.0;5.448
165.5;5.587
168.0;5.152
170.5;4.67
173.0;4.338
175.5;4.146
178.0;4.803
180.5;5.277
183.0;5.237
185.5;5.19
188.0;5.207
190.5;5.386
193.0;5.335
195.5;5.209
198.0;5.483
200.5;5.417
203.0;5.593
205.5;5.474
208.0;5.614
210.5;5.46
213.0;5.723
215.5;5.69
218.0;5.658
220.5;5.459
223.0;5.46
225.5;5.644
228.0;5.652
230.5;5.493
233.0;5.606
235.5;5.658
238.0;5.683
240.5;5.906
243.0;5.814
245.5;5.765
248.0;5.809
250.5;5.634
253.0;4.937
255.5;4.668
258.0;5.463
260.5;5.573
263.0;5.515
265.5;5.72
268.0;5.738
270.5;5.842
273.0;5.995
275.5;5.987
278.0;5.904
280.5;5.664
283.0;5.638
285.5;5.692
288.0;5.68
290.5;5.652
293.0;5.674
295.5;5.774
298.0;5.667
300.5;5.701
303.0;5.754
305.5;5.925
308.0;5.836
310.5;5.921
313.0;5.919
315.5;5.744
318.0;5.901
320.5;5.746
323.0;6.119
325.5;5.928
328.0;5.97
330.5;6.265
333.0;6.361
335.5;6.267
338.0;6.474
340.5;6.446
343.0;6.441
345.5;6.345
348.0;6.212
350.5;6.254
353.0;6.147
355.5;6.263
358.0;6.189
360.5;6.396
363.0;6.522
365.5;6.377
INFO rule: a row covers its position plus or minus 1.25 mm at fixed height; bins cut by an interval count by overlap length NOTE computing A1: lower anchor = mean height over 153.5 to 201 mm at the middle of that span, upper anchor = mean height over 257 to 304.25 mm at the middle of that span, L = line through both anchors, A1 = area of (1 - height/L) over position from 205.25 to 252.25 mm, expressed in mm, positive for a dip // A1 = -1.6 mm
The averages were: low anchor 5.18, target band 5.64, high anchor 5.72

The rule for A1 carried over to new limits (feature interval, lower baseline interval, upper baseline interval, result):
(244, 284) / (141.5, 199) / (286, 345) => 0.6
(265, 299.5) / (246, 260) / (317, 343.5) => -0.7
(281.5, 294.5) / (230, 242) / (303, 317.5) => 0.3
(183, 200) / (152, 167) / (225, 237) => 0.8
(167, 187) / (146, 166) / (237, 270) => 2.3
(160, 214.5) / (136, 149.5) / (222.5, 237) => 1.7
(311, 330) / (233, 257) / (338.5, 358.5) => 0.5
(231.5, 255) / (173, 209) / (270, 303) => -0.5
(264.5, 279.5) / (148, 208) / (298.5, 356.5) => -0.2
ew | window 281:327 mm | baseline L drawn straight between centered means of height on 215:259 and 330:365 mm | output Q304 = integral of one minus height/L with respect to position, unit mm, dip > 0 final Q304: 1.8 mm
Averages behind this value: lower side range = 5.55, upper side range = 6.33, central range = 5.79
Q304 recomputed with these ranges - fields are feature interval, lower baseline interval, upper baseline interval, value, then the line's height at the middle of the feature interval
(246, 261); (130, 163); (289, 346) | 1.0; 5.75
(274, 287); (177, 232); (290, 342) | 0.0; 5.79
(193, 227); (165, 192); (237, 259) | -1.9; 5.23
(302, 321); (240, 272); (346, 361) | 0.3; 5.95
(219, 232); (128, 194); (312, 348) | 0.0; 5.56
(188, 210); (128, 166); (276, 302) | 0.3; 5.49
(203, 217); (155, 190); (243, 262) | -0.9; 5.26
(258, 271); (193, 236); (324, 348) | 0.4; 5.84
